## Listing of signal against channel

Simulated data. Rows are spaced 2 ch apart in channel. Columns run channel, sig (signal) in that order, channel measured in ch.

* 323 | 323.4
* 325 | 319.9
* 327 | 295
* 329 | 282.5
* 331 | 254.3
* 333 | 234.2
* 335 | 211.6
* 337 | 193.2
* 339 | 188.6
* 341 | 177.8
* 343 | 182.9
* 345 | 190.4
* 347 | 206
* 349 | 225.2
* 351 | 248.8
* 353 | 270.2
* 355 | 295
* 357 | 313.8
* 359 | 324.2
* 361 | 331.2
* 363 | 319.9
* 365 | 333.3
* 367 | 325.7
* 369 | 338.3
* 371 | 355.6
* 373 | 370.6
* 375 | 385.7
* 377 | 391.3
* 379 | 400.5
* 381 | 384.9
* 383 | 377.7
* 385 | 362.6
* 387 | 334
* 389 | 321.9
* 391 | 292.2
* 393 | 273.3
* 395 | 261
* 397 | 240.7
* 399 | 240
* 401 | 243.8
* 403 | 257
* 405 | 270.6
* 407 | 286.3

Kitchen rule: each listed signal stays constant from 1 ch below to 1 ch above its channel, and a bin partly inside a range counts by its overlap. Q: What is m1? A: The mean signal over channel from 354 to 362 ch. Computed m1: 316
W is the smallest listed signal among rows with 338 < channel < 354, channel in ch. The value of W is 177.8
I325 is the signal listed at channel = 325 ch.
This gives 319.9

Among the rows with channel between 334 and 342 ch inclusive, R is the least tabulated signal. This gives 177.8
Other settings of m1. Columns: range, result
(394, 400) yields 247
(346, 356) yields 249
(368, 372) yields 347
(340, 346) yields 184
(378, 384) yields 388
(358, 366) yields 327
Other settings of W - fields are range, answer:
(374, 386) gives 362.6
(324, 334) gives 234.2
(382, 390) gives 321.9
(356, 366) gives 313.8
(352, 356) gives 270.2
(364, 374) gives 325.7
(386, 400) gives 240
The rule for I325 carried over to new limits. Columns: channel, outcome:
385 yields 362.6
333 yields 234.2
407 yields 286.3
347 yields 206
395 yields 261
